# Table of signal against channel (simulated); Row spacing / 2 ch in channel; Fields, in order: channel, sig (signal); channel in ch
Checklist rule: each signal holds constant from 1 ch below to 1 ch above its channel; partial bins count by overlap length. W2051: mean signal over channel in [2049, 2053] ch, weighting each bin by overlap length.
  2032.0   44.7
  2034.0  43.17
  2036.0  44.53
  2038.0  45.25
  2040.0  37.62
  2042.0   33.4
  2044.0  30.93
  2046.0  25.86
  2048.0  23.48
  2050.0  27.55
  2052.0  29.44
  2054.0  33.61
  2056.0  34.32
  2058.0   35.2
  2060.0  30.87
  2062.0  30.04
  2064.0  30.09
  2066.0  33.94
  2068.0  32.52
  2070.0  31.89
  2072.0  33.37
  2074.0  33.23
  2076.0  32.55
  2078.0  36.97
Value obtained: 28.5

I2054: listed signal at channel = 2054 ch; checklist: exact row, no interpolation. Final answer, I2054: 33.61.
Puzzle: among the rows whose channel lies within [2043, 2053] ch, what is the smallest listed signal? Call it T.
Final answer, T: 23.48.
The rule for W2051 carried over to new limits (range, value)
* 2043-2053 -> 27.5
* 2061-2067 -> 31.4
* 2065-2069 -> 33.2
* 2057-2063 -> 32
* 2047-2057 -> 29.7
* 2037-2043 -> 38.8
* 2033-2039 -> 44.3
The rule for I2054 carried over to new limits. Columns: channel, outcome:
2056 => 34.32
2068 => 32.52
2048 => 23.48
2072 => 33.37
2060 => 30.87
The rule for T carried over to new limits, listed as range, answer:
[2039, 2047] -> 25.86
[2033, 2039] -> 43.17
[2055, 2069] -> 30.04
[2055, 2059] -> 34.32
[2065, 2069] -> 32.52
